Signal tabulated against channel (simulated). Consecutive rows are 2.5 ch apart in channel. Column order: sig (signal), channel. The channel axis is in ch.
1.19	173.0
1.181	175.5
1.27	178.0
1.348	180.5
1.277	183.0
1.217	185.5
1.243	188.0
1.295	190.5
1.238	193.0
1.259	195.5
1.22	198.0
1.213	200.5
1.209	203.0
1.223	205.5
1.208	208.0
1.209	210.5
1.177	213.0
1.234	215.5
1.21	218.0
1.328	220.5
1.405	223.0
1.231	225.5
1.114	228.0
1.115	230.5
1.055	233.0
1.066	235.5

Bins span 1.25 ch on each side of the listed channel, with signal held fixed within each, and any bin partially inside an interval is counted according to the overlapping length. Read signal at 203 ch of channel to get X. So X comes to 1.209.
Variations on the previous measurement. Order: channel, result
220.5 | 1.328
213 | 1.177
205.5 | 1.223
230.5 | 1.115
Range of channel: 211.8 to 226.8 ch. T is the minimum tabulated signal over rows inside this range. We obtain 1.177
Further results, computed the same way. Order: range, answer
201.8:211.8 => 1.208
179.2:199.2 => 1.217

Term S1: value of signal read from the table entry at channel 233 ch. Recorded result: 1.055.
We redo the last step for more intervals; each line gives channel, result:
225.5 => 1.231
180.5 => 1.348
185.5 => 1.217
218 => 1.21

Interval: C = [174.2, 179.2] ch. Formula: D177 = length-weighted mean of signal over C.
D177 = 1.22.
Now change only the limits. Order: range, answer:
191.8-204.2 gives 1.23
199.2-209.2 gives 1.21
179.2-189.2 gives 1.27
